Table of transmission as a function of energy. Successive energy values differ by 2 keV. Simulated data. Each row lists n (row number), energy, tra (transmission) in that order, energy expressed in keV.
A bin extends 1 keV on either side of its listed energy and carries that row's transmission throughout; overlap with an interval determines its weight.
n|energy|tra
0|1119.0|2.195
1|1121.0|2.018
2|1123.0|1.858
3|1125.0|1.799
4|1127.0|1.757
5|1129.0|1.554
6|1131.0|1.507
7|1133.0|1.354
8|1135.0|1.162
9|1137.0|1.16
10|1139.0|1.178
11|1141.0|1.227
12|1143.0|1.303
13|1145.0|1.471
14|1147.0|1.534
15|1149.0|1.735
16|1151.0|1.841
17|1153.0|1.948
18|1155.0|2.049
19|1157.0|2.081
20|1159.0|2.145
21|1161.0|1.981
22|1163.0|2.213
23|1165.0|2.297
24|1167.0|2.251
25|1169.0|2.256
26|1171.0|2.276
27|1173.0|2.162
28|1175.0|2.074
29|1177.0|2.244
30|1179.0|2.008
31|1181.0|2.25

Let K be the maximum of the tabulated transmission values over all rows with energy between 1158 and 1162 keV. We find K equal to 2.145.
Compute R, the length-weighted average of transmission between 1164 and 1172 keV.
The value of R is 2.27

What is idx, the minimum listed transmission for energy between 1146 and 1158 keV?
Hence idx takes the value 1.534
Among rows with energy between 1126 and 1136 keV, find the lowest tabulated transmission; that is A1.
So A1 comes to 1.162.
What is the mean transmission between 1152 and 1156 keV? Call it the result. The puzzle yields 2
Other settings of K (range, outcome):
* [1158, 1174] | 2.297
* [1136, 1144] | 1.303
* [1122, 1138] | 1.858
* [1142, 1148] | 1.534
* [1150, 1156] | 2.049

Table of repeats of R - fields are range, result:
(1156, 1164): 2.1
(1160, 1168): 2.19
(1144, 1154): 1.71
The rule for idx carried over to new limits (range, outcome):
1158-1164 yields 1.981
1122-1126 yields 1.799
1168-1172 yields 2.256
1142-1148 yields 1.303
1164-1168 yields 2.251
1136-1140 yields 1.16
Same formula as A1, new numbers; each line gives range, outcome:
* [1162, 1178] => 2.074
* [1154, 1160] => 2.049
